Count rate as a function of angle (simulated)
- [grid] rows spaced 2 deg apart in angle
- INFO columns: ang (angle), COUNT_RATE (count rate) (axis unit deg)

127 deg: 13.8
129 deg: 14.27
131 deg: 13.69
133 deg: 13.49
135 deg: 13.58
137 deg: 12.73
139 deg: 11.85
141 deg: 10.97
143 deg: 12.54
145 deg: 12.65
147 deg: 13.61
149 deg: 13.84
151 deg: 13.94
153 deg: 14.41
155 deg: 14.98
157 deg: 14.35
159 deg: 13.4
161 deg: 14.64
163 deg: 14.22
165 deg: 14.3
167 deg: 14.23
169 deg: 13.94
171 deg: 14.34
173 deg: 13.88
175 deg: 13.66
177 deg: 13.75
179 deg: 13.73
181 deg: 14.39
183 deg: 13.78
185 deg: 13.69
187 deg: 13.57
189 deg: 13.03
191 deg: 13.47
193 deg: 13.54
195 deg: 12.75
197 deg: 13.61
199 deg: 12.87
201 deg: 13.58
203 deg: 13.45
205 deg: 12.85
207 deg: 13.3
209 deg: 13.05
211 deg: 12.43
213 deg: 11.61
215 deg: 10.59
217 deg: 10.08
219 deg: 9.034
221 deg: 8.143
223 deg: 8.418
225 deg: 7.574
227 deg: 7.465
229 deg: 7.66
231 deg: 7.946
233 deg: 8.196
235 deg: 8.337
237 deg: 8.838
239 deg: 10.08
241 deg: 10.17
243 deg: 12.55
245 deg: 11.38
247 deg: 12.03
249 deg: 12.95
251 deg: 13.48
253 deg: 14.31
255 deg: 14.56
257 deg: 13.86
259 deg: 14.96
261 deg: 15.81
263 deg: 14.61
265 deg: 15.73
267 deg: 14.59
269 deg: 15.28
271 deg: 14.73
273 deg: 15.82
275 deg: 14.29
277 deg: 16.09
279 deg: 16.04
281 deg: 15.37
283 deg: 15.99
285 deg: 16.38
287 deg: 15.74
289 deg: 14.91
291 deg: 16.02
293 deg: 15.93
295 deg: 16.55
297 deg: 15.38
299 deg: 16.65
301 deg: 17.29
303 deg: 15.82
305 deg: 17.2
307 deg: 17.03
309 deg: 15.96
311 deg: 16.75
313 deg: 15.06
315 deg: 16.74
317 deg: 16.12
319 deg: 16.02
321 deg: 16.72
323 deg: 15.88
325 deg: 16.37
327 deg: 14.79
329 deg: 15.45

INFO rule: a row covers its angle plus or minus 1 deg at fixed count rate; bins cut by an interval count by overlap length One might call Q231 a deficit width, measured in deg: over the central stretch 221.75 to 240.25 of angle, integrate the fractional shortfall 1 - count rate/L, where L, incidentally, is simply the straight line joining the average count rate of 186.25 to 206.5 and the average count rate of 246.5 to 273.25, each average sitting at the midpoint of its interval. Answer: 7.48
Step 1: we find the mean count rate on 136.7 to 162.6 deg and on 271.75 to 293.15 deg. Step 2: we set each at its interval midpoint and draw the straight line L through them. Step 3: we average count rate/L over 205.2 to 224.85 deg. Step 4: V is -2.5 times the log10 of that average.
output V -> 0.33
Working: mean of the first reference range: 13.4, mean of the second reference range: 15.7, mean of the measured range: 10.7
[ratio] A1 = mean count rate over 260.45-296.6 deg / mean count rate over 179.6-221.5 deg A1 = 1.24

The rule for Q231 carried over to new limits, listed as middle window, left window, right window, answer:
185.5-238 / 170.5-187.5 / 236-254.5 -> 7.8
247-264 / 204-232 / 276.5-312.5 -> -1.5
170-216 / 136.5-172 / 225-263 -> -2.2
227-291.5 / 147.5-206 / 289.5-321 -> 9.1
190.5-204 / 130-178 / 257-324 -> 0.9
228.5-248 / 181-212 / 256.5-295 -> 6.3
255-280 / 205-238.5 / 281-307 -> -2.5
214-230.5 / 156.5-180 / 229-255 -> 4.4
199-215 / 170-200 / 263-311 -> 1.5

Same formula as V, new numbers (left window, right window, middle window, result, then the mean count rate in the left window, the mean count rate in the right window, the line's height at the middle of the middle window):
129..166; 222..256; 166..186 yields -0.115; 13.5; 10.3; 12.5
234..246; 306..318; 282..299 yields -0.104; 10.2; 16.3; 14.5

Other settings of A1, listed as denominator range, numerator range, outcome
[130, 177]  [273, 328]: 1.18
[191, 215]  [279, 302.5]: 1.24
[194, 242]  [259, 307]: 1.50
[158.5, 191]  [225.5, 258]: 0.78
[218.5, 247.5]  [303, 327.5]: 1.78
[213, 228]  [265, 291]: 1.73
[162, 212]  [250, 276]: 1.09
